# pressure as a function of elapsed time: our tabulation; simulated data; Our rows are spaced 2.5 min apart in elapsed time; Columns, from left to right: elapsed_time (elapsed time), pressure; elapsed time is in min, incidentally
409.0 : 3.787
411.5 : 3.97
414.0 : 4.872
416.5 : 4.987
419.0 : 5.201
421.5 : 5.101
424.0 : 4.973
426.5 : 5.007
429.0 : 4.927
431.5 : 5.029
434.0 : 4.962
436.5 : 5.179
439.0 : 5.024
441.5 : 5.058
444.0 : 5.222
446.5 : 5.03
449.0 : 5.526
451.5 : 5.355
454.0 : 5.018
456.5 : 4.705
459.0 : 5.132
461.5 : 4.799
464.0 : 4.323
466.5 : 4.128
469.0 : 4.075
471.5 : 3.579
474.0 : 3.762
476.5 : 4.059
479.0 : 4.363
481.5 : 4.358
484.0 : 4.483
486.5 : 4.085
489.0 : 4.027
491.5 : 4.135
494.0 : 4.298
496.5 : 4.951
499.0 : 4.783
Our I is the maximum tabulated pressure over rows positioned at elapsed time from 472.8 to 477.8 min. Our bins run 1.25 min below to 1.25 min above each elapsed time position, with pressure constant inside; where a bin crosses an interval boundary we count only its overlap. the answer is 4.059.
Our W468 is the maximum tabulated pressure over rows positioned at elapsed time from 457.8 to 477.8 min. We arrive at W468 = 5.132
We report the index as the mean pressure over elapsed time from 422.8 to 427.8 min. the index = 4.99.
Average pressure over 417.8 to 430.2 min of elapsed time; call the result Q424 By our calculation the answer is 5.04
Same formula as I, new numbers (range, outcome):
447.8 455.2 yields 5.526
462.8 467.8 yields 4.323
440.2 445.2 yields 5.222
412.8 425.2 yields 5.201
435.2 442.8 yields 5.179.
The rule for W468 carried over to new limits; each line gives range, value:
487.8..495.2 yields 4.298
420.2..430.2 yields 5.101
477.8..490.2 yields 4.483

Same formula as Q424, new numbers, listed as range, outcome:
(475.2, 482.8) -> 4.26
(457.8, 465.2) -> 4.75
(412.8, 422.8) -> 5.04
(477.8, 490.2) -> 4.26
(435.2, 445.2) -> 5.12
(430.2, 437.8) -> 5.06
